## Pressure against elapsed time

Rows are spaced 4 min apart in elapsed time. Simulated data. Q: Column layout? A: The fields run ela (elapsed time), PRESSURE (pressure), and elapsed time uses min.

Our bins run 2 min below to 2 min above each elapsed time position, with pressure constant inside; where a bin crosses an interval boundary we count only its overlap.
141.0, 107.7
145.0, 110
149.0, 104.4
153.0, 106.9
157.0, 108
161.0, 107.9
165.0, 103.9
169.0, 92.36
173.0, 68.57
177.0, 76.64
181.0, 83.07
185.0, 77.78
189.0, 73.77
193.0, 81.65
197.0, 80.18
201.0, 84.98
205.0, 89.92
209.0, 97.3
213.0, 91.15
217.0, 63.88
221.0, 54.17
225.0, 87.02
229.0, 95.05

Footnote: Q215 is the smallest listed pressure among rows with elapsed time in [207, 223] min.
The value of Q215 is 54.17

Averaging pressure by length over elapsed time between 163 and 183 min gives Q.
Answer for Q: 84.9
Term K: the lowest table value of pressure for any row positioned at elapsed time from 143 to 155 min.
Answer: 104.4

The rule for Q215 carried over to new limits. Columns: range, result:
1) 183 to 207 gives 73.77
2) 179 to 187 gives 77.78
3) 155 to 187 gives 68.57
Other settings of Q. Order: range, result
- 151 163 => 108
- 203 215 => 92.8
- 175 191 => 77.8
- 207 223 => 76.6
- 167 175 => 80.5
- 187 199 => 78.5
